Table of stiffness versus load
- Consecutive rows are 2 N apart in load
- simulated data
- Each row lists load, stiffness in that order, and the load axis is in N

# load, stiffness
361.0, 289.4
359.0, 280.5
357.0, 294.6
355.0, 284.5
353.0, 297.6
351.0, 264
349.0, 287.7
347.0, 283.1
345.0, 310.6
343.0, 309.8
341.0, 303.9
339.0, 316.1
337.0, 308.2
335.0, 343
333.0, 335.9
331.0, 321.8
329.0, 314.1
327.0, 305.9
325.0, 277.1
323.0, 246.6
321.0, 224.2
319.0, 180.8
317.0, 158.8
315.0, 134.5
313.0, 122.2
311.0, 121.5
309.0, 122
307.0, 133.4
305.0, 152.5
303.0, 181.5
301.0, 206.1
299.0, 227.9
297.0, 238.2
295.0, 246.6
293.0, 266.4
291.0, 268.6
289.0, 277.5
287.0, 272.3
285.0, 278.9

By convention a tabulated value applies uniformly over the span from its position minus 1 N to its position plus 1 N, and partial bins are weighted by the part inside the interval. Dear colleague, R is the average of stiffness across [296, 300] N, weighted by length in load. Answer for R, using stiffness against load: 233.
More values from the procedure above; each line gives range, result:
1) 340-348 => 302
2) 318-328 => 247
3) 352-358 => 292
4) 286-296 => 266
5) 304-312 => 132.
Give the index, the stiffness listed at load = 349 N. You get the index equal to 287.7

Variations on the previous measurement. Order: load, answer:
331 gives 321.8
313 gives 122.2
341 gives 303.9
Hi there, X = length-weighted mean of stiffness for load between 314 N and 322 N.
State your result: 175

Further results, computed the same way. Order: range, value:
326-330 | 310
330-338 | 327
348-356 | 283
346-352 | 278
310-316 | 126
